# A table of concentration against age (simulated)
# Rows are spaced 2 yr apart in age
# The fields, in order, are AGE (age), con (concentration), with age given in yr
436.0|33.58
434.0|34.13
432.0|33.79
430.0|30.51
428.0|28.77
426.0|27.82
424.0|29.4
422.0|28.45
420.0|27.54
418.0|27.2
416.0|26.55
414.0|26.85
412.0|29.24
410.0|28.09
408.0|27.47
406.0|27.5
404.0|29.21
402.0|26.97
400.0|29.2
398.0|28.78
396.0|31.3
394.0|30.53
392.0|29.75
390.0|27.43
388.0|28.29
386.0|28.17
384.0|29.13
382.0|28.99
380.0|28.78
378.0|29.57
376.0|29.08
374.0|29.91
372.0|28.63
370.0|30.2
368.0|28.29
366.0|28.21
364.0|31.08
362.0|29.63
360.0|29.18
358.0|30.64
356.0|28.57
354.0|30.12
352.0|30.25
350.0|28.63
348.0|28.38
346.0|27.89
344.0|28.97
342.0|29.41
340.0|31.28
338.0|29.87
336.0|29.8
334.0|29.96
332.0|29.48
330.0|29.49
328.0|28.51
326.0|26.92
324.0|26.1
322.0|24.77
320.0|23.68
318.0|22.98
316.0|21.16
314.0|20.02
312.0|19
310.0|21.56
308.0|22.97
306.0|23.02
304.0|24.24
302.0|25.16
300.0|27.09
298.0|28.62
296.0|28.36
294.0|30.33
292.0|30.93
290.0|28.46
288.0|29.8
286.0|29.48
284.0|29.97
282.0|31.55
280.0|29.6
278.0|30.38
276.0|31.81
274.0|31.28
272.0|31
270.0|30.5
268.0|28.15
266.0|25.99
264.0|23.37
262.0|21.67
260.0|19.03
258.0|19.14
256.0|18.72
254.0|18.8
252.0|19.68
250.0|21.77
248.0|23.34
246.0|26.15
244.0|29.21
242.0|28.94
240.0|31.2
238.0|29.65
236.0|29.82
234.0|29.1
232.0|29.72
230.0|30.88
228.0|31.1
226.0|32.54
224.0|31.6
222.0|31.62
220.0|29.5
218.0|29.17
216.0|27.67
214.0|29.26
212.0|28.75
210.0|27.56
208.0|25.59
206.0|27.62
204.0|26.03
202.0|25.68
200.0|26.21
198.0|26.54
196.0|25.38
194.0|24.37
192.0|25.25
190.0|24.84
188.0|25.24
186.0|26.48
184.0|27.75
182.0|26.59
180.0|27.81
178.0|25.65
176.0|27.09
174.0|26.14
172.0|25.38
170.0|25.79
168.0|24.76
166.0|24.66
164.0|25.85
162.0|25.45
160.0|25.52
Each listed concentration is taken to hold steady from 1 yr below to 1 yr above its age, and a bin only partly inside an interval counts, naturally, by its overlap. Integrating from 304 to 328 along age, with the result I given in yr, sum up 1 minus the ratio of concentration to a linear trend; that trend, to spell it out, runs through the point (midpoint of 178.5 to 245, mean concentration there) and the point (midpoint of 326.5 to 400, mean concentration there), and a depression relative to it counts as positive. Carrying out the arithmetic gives 4.76 yr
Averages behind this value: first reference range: 28.1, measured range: 23.2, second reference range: 29.3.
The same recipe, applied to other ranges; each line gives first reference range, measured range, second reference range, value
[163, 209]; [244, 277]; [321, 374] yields 3.42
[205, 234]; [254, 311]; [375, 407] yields 4.94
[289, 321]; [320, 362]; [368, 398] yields -3.02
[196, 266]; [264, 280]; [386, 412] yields -1.36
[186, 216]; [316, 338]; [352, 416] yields 0.90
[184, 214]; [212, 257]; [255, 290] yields -1.74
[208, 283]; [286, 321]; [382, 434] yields 3.39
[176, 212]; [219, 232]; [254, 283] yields -2.38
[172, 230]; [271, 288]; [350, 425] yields -1.52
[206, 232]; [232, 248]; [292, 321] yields -0.29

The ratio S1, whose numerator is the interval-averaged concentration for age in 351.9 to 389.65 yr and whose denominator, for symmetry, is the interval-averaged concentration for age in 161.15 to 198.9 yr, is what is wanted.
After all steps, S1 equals 1.13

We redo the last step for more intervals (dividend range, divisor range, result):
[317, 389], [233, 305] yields 1.06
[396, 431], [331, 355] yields 0.96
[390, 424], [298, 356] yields 1.07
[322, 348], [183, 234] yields 1.03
